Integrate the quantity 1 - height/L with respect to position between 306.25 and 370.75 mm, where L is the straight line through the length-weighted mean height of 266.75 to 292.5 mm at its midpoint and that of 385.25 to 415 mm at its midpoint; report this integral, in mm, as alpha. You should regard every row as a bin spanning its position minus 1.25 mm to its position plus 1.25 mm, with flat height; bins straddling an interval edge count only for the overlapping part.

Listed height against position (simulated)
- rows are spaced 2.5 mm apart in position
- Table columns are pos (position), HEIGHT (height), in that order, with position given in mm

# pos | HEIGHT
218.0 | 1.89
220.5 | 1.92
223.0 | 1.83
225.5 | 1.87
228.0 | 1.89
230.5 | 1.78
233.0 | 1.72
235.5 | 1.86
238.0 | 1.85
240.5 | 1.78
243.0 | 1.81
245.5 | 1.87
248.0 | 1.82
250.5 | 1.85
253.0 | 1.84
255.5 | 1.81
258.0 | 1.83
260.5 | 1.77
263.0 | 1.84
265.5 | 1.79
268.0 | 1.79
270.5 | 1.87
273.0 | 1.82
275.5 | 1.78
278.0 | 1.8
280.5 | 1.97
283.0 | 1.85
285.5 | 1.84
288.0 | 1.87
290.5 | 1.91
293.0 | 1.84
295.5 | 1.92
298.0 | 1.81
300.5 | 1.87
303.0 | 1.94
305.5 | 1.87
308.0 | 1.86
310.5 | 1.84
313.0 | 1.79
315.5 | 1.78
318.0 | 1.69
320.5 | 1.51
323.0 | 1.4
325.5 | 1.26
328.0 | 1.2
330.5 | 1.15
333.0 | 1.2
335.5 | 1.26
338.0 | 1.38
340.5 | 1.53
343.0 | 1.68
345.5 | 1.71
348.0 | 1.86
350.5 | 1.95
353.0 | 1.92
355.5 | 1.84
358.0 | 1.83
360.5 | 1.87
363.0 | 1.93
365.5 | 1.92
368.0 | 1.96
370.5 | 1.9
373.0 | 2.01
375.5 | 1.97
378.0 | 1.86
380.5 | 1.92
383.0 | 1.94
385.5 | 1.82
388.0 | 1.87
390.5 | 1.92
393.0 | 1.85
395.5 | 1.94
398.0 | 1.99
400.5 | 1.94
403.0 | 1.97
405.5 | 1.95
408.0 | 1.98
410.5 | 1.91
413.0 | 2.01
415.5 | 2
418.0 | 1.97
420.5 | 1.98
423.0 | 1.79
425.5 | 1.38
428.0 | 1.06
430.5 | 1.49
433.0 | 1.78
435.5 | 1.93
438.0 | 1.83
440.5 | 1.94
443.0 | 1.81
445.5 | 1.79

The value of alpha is 7.9 mm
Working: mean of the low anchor 1.85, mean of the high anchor 1.93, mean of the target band 1.66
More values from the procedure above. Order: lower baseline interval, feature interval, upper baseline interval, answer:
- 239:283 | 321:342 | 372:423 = 6.4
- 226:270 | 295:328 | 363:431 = 2.3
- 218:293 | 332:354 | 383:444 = 2.7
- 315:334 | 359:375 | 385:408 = -2.1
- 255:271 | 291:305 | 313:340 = -2.6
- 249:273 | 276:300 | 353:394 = -0.3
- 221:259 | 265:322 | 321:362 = -4.5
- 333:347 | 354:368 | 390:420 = -2.1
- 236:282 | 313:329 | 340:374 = 3.0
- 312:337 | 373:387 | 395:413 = -0.9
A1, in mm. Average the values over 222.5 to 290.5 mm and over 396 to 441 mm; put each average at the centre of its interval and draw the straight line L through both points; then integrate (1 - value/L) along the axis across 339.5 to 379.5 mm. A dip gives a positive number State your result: -0.7 mm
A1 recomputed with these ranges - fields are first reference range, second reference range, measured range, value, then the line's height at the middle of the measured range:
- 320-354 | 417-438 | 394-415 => -4.23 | 1.63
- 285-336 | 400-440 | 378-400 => -1.70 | 1.77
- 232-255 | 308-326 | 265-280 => -0.56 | 1.75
